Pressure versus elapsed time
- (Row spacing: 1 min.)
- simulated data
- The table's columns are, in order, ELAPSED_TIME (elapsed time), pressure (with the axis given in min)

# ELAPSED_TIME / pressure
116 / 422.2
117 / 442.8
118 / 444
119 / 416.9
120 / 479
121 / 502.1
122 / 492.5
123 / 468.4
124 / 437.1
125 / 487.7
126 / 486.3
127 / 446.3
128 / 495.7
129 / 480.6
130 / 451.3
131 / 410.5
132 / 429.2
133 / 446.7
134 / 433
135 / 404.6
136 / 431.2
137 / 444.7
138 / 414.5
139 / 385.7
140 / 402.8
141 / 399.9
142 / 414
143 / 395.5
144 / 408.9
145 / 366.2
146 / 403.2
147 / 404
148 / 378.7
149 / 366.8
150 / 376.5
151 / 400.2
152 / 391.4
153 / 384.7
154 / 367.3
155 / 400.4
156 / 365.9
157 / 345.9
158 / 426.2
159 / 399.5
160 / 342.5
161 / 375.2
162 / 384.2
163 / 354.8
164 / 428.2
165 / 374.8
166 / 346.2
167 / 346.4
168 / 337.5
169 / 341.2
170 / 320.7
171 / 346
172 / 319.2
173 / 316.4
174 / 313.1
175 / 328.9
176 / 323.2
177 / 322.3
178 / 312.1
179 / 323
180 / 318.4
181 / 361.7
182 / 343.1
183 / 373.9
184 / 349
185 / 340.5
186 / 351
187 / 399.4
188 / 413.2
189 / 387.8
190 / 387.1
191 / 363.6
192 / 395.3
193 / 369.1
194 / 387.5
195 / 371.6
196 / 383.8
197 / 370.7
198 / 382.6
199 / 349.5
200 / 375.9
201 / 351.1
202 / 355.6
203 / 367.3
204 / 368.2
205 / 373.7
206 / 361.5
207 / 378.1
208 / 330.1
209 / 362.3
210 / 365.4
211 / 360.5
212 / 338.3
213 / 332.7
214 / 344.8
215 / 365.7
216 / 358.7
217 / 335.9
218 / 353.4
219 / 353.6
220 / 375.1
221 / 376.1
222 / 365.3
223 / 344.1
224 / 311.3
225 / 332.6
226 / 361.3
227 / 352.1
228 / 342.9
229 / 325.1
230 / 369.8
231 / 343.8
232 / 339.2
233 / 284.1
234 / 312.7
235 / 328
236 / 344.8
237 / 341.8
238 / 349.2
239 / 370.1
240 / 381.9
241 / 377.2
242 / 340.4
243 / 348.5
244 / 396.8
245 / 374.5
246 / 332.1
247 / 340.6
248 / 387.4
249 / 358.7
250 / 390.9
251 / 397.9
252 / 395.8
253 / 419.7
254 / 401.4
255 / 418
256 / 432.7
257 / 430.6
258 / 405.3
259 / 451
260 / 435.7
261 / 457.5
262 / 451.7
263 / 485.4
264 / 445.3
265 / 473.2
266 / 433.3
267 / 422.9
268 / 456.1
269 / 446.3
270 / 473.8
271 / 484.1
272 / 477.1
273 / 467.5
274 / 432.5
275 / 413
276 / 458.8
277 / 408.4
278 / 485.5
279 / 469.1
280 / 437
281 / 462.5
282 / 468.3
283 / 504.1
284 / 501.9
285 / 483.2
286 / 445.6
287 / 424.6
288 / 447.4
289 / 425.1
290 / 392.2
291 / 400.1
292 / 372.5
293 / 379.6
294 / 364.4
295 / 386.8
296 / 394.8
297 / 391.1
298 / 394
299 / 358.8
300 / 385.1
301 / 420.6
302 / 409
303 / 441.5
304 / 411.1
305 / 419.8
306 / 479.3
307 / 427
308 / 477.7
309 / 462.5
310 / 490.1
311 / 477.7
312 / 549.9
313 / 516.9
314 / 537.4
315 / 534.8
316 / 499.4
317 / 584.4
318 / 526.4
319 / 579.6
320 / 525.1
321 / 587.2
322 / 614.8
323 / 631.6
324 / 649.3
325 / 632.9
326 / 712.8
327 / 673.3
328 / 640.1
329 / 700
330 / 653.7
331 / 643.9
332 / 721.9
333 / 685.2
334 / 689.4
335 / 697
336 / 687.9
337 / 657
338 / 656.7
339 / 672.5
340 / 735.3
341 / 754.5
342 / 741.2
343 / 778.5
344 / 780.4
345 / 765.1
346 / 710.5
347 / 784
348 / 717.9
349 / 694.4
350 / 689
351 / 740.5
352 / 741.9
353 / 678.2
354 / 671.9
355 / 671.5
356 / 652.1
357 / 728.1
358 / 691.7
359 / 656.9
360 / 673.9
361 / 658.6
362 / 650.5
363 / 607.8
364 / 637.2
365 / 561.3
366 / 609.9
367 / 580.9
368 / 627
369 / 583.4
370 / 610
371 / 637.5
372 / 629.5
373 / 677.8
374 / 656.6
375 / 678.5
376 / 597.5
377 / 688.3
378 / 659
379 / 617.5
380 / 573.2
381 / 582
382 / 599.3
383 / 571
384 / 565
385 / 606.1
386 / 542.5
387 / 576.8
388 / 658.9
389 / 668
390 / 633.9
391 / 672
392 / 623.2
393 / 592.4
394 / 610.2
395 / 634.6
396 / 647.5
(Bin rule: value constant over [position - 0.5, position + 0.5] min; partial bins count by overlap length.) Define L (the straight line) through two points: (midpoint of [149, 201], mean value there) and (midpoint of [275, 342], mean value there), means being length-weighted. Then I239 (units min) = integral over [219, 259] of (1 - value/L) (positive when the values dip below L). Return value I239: 6.82 min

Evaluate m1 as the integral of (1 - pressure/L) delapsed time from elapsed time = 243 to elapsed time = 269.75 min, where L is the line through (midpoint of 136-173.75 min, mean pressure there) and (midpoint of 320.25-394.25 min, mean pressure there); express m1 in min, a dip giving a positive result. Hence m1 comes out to 5.3 min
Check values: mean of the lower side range 378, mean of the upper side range 658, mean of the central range 416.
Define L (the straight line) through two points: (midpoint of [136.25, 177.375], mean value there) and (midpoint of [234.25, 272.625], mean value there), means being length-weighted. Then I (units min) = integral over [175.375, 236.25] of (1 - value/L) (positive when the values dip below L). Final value 5.5 min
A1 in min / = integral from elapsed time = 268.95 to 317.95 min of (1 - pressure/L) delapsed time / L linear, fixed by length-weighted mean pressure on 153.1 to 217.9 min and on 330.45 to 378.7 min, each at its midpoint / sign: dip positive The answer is 9.8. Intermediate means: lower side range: 359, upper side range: 677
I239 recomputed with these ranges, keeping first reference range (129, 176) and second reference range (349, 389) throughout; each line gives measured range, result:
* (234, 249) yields 4.04 min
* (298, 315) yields 3.32 min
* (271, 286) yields 1.96 min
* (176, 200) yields 3.54 min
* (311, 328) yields -0.09 min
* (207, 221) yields 3.13 min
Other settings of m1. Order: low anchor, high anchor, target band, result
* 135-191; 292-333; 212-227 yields 2.66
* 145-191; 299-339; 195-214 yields 2.29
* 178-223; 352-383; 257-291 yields 2.27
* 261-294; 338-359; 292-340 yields 4.67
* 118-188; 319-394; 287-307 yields 6.01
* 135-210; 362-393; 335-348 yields -3.42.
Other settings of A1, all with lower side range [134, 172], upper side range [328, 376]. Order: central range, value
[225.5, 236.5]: 3.6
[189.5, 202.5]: 2.2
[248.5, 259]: 2.5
